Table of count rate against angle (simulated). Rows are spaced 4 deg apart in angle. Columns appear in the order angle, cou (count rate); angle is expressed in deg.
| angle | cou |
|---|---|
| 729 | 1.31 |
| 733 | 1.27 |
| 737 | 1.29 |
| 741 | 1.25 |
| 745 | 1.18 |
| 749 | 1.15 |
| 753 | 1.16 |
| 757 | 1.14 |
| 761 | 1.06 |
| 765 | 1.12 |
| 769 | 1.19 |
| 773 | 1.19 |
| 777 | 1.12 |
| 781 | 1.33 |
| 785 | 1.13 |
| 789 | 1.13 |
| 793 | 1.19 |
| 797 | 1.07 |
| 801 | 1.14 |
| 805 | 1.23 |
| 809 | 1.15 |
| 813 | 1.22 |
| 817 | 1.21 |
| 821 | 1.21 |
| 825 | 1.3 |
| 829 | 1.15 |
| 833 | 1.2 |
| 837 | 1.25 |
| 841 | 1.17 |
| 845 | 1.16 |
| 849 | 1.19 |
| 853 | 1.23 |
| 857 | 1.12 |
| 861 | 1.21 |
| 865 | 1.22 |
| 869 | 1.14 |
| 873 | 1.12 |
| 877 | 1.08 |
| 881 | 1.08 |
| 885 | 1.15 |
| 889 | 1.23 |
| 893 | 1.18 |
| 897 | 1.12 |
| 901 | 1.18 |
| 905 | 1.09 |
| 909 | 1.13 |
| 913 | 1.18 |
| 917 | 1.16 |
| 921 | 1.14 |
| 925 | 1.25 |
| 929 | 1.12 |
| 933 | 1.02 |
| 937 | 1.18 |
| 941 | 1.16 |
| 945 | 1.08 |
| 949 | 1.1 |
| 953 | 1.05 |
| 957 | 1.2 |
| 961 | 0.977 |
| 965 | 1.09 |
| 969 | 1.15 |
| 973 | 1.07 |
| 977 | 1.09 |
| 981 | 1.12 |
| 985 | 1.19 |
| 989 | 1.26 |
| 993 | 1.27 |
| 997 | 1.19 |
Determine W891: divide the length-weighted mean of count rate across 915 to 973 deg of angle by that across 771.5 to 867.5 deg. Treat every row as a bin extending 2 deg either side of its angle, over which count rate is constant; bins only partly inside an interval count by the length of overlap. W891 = 0.9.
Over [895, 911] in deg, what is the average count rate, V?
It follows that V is 1.13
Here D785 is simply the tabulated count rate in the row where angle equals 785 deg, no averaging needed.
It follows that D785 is 1.13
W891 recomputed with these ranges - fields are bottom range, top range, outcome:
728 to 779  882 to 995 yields 0.96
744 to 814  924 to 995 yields 0.97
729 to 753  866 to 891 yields 0.92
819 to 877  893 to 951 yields 0.96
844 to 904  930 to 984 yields 0.95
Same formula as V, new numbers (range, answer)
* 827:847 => 1.19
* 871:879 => 1.1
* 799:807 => 1.19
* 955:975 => 1.1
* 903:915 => 1.13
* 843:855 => 1.19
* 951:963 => 1.08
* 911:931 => 1.17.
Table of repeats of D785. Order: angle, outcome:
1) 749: 1.15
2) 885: 1.15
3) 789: 1.13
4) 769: 1.19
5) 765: 1.12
